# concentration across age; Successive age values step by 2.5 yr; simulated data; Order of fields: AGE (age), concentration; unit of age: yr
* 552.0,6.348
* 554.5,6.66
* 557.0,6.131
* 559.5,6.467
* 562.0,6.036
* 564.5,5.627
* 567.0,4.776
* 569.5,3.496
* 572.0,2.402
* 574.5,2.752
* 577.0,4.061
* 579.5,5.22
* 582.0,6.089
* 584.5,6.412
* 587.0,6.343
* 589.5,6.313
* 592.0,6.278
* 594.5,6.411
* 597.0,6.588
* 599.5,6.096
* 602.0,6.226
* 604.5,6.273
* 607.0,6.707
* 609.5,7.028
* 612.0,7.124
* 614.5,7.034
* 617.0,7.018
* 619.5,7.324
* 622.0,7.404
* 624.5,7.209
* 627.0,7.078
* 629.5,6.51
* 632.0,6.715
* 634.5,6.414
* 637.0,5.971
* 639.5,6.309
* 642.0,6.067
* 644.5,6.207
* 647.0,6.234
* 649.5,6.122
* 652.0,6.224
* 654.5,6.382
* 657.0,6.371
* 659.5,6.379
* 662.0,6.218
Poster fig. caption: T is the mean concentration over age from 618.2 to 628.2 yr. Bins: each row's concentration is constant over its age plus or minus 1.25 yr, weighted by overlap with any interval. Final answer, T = 7.25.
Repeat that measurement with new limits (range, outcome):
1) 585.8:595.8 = 6.34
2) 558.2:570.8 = 5.27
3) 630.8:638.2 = 6.37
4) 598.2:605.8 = 6.2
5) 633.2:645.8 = 6.2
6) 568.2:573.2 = 2.97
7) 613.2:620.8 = 7.13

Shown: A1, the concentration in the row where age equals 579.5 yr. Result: 5.22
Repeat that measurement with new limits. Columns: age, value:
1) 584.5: 6.412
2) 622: 7.404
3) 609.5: 7.028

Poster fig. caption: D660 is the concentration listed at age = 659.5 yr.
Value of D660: 6.379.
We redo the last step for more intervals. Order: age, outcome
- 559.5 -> 6.467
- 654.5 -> 6.382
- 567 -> 4.776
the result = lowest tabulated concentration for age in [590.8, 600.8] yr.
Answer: 6.096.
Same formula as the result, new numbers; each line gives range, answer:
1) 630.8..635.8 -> 6.414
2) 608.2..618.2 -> 7.018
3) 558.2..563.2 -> 6.036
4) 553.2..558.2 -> 6.131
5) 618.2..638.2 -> 5.971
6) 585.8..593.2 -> 6.278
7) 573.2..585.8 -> 2.752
